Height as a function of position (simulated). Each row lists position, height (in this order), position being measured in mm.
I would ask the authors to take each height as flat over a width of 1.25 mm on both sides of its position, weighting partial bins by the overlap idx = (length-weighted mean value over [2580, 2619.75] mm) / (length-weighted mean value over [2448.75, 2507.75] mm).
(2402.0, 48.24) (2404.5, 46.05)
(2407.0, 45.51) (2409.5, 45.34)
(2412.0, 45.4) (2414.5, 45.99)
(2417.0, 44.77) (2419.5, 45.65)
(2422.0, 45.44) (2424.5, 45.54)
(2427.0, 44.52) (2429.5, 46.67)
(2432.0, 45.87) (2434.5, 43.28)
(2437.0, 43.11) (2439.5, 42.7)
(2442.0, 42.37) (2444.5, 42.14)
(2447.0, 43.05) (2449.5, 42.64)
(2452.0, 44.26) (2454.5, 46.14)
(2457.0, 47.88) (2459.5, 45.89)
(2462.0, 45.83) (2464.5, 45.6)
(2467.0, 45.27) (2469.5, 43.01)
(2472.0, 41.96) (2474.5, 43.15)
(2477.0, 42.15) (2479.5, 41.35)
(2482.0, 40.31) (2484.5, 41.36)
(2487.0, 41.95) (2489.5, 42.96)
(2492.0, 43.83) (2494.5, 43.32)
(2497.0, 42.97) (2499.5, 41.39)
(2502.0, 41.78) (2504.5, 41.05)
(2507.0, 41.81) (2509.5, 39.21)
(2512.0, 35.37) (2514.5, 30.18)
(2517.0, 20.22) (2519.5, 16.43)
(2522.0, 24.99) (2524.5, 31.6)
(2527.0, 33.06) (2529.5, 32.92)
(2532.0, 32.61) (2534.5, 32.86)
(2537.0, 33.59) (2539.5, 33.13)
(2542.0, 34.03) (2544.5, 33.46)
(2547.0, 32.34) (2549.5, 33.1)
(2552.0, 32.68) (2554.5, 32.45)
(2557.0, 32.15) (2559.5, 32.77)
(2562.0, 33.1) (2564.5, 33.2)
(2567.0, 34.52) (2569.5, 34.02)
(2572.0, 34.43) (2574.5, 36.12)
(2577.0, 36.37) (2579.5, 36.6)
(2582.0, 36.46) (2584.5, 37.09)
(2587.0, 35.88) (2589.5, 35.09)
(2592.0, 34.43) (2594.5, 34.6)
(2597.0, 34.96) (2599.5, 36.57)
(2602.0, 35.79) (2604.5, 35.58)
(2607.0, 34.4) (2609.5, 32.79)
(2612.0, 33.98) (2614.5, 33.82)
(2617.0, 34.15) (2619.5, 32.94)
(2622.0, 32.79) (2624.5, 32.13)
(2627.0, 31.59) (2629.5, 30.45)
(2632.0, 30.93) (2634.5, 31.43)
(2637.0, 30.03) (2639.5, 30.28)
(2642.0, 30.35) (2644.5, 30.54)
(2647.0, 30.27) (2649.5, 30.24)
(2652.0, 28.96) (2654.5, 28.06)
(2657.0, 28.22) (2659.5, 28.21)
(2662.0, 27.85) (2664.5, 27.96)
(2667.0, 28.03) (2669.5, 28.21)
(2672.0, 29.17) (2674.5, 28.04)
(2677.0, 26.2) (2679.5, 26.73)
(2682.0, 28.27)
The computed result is 0.81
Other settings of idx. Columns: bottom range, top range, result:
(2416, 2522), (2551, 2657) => 0.80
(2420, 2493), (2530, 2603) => 0.78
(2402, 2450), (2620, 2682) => 0.66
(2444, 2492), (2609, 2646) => 0.73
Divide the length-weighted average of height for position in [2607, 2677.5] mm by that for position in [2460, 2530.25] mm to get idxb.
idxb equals 0.8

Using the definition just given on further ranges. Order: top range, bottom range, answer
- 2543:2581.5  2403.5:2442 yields 0.75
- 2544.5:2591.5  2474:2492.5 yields 0.82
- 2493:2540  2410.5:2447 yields 0.77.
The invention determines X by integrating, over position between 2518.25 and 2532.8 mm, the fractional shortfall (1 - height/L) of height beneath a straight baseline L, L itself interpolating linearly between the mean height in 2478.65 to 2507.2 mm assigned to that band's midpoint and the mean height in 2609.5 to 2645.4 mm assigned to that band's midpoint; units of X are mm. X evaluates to 4.1 mm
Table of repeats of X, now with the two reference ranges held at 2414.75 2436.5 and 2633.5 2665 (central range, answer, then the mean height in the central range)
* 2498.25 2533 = 5.2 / 33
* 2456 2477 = -1.1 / 44.6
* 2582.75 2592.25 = -0.6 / 35.8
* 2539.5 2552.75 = 1.3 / 33.1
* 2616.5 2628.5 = -0.5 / 32.6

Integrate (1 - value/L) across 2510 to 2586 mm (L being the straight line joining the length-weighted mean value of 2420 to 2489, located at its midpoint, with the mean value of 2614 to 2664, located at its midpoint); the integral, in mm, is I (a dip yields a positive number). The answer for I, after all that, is 9.17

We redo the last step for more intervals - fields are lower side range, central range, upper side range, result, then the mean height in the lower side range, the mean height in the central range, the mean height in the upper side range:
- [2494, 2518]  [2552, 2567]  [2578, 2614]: 1.40 mm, 37.7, 32.9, 35.3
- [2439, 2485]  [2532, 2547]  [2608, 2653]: 1.89 mm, 43.6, 33.3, 31.6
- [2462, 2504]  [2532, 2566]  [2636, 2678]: 4.05 mm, 42.7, 33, 28.9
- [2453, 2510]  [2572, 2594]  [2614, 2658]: -0.48 mm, 43.1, 35.9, 30.9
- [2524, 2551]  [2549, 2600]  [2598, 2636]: -2.24 mm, 33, 34.6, 33.3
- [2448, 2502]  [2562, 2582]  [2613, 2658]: 0.50 mm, 43.4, 35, 31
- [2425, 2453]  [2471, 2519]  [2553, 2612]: 1.03 mm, 43.7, 39.4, 34.7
